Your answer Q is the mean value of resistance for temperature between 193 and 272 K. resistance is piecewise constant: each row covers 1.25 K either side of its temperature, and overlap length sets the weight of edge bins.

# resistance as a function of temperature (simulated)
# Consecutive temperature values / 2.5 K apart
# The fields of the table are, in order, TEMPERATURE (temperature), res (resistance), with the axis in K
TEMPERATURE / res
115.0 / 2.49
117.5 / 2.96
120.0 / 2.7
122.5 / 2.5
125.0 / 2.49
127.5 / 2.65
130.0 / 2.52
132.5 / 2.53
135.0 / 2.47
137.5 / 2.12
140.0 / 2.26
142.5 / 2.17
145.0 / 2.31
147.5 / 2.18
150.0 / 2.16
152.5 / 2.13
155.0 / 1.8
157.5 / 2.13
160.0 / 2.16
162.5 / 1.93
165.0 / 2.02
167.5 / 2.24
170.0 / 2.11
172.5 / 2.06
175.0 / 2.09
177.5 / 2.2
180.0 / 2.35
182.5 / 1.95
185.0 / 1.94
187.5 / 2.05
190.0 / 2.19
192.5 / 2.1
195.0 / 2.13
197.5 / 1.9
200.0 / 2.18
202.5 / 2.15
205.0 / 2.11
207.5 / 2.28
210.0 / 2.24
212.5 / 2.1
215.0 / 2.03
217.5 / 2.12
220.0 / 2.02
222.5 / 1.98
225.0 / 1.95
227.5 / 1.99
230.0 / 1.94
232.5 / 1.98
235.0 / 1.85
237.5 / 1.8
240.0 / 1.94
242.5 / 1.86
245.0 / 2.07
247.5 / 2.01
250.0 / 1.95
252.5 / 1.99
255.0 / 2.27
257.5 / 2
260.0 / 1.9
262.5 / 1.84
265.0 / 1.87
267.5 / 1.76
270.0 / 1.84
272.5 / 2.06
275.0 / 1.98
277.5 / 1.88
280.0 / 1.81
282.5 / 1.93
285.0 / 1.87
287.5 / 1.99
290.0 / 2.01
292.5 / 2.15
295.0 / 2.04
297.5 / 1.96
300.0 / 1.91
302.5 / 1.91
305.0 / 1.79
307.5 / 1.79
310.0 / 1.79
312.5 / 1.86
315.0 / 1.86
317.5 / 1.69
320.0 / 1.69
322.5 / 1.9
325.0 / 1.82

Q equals 2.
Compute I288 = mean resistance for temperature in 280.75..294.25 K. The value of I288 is 1.99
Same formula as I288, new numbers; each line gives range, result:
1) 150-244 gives 2.06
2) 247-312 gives 1.93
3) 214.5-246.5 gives 1.96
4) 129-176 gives 2.18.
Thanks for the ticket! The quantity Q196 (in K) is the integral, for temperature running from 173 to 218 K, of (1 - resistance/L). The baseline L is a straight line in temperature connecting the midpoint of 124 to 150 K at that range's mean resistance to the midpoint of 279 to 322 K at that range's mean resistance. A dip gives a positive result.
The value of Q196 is 1.49 K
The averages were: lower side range 2.36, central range 2.12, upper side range 1.89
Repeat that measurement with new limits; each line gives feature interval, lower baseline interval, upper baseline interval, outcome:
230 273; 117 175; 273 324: 1.5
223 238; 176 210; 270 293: 0.9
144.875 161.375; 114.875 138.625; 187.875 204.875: 1.9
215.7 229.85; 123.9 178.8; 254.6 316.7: 0.3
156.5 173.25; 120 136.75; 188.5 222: 1.7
